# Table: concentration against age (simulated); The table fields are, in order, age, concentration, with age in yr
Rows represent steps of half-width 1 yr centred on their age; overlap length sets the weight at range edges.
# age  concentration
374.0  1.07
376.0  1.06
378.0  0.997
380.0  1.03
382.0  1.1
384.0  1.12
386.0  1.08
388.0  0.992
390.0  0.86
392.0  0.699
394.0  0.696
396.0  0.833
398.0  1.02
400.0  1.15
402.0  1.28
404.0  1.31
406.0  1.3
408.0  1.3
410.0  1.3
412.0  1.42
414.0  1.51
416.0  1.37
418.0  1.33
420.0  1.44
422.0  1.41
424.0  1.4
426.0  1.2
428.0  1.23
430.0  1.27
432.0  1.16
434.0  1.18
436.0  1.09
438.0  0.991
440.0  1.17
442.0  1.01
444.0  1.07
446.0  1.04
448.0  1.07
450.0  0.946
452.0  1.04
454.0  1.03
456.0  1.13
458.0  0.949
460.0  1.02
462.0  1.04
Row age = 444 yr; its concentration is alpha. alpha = 1.07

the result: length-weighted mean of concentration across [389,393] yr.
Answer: 0.779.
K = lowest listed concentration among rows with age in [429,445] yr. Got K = 0.991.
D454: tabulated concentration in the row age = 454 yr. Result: 1.03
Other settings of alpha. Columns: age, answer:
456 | 1.13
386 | 1.08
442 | 1.01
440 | 1.17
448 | 1.07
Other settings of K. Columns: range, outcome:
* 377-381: 0.997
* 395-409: 0.833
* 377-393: 0.699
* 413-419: 1.33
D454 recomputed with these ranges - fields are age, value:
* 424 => 1.4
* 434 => 1.18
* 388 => 0.992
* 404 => 1.31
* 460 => 1.02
